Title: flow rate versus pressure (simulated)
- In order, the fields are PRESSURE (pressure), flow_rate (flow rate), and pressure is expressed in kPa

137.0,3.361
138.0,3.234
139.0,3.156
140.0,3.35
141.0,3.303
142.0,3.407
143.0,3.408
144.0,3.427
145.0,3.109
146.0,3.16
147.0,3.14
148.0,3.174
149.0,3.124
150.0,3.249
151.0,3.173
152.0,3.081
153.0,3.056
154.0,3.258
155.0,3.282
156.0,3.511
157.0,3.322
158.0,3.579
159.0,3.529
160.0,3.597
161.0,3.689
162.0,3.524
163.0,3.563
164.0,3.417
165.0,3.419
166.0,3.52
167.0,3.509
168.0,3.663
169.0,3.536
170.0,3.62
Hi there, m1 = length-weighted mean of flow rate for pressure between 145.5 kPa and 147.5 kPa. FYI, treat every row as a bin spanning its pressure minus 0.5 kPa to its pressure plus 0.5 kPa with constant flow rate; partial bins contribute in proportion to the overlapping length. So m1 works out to 3.15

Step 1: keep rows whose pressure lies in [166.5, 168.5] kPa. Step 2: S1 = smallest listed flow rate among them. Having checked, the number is 3.509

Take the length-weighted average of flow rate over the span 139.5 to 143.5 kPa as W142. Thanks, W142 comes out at 3.37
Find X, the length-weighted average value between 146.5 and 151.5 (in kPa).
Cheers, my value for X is 3.17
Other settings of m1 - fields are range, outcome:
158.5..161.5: 3.6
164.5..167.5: 3.48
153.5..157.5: 3.34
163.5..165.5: 3.42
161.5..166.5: 3.49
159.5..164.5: 3.56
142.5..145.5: 3.31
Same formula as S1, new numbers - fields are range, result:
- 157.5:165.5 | 3.417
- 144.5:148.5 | 3.109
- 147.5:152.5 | 3.081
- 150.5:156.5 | 3.056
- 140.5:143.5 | 3.303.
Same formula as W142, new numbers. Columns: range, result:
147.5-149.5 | 3.15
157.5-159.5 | 3.55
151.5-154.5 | 3.13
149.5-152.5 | 3.17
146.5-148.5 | 3.16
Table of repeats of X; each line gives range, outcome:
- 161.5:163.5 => 3.54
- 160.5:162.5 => 3.61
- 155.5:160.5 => 3.51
